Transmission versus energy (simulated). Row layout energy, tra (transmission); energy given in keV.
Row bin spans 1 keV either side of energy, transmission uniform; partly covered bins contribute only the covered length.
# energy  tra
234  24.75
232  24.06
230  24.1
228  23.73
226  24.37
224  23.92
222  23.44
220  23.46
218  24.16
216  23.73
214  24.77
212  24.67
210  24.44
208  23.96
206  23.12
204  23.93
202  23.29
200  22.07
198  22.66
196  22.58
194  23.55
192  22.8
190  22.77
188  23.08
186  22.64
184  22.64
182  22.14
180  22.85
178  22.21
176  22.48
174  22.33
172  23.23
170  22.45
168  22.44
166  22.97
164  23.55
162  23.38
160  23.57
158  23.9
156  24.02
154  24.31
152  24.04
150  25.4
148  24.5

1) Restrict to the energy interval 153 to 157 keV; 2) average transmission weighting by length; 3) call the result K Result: 24.2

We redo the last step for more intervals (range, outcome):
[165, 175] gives 22.7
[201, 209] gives 23.6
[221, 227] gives 23.9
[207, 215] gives 24.5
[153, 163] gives 23.8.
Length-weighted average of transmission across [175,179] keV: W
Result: 22.3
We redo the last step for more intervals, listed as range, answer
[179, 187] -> 22.6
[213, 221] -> 24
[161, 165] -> 23.5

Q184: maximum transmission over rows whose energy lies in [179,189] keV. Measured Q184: 23.08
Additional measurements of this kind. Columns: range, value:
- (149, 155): 25.4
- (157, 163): 23.9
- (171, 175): 23.23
